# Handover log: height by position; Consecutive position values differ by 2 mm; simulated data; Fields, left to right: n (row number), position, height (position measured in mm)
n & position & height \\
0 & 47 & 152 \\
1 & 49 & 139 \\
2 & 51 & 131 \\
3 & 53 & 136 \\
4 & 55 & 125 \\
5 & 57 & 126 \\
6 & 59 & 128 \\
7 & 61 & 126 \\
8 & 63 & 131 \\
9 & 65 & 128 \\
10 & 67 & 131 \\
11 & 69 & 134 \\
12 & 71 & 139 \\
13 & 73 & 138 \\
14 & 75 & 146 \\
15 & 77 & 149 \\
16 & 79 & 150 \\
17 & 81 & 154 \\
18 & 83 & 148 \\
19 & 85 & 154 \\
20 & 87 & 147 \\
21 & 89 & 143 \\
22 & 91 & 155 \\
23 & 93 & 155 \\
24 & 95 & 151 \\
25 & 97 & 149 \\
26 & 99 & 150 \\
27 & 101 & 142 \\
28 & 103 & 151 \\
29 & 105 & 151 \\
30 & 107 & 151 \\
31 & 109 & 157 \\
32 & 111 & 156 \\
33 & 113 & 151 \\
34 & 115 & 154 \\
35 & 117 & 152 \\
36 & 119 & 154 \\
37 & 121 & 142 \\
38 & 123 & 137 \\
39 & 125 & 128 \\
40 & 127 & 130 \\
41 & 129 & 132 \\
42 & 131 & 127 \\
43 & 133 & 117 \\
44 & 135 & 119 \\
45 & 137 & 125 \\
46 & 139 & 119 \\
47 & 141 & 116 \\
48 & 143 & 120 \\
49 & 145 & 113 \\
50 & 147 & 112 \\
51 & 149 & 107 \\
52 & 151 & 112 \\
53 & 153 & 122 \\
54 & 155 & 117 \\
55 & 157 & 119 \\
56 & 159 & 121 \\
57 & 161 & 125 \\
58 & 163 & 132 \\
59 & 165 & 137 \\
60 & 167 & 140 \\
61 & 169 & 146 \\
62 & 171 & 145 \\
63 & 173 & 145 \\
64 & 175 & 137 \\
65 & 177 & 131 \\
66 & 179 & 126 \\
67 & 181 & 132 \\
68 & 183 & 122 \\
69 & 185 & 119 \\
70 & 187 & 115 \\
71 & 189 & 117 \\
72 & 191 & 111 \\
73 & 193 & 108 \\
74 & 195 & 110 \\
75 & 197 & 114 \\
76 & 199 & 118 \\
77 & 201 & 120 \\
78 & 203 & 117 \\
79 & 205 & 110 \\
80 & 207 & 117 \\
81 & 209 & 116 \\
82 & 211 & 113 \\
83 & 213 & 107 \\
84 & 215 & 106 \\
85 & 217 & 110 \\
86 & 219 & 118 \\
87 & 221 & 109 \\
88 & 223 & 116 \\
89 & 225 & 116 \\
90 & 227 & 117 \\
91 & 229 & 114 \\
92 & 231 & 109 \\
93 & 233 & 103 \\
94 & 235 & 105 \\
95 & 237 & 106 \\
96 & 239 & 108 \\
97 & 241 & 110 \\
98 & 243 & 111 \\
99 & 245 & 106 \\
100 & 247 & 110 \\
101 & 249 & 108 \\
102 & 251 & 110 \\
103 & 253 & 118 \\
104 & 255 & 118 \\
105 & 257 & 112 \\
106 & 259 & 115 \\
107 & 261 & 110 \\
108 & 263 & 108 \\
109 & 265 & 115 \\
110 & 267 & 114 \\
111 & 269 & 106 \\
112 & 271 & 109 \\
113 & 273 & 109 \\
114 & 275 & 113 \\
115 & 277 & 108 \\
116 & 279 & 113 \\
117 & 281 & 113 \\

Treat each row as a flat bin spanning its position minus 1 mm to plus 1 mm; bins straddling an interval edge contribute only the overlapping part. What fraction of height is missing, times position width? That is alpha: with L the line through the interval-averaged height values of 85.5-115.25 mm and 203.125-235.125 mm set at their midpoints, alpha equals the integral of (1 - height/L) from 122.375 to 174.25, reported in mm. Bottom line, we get 3.59 mm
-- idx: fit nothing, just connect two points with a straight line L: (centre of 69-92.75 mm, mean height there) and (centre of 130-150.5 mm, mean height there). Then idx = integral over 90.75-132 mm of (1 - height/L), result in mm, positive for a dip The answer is -4.50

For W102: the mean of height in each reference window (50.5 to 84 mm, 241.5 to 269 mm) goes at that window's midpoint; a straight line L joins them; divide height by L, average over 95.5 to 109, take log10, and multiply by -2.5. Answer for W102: -0.14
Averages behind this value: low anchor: 137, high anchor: 112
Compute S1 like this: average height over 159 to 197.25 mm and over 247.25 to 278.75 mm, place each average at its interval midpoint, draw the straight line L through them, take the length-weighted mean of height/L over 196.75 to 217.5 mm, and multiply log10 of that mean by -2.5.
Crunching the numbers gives 0.08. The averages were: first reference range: 127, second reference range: 112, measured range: 114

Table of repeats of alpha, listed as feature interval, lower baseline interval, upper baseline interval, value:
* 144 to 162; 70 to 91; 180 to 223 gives 1.58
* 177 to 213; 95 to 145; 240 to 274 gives 1.94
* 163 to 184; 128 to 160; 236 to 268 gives -3.47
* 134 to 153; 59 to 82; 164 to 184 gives 2.85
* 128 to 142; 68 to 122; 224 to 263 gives 1.67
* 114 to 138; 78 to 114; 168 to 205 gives 1.22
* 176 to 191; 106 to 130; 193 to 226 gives 0.02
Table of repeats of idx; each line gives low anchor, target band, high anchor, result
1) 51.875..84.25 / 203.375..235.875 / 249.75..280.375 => 1.6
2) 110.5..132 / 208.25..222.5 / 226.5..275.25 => 0.9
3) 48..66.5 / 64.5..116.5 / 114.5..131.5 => -4.9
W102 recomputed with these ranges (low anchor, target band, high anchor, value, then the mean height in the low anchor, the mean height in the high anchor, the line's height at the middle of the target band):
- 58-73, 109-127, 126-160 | -0.187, 131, 119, 123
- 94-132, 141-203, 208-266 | 0.053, 146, 111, 129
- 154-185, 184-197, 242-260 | 0.117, 131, 112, 126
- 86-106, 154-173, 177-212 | -0.041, 149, 117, 127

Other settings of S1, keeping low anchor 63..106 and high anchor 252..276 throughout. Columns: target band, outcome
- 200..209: 0.07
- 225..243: 0.08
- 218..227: 0.05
